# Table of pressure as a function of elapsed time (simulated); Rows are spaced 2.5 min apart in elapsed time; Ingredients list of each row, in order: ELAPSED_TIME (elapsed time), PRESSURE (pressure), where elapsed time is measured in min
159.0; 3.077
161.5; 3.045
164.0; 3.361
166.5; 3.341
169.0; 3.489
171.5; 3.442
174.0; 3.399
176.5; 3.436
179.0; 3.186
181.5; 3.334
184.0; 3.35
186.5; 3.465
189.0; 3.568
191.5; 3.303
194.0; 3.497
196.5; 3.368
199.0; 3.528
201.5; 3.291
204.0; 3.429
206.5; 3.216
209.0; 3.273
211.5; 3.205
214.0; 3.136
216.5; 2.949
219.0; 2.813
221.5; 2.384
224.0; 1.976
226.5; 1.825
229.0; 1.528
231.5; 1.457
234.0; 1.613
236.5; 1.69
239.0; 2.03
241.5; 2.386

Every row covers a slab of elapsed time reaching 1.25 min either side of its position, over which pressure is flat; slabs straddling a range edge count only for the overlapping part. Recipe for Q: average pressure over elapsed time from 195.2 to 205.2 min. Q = 3.4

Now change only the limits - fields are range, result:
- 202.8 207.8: 3.32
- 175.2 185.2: 3.33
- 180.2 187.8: 3.38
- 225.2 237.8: 1.63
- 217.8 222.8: 2.59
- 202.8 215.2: 3.25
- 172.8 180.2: 3.34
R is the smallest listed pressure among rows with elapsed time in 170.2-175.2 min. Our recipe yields 3.399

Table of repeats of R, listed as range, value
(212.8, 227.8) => 1.825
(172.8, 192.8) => 3.186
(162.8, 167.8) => 3.341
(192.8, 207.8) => 3.216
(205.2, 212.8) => 3.205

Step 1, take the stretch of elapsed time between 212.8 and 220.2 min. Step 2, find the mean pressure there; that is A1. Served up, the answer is 2.97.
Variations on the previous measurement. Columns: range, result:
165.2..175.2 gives 3.42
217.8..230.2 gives 2.1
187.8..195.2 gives 3.45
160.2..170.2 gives 3.31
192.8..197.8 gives 3.43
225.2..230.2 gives 1.68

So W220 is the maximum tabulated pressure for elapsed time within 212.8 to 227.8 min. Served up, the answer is 3.136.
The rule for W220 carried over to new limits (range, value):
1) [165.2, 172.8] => 3.489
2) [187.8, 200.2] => 3.568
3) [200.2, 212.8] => 3.429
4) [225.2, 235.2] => 1.825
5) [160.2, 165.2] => 3.361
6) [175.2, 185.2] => 3.436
